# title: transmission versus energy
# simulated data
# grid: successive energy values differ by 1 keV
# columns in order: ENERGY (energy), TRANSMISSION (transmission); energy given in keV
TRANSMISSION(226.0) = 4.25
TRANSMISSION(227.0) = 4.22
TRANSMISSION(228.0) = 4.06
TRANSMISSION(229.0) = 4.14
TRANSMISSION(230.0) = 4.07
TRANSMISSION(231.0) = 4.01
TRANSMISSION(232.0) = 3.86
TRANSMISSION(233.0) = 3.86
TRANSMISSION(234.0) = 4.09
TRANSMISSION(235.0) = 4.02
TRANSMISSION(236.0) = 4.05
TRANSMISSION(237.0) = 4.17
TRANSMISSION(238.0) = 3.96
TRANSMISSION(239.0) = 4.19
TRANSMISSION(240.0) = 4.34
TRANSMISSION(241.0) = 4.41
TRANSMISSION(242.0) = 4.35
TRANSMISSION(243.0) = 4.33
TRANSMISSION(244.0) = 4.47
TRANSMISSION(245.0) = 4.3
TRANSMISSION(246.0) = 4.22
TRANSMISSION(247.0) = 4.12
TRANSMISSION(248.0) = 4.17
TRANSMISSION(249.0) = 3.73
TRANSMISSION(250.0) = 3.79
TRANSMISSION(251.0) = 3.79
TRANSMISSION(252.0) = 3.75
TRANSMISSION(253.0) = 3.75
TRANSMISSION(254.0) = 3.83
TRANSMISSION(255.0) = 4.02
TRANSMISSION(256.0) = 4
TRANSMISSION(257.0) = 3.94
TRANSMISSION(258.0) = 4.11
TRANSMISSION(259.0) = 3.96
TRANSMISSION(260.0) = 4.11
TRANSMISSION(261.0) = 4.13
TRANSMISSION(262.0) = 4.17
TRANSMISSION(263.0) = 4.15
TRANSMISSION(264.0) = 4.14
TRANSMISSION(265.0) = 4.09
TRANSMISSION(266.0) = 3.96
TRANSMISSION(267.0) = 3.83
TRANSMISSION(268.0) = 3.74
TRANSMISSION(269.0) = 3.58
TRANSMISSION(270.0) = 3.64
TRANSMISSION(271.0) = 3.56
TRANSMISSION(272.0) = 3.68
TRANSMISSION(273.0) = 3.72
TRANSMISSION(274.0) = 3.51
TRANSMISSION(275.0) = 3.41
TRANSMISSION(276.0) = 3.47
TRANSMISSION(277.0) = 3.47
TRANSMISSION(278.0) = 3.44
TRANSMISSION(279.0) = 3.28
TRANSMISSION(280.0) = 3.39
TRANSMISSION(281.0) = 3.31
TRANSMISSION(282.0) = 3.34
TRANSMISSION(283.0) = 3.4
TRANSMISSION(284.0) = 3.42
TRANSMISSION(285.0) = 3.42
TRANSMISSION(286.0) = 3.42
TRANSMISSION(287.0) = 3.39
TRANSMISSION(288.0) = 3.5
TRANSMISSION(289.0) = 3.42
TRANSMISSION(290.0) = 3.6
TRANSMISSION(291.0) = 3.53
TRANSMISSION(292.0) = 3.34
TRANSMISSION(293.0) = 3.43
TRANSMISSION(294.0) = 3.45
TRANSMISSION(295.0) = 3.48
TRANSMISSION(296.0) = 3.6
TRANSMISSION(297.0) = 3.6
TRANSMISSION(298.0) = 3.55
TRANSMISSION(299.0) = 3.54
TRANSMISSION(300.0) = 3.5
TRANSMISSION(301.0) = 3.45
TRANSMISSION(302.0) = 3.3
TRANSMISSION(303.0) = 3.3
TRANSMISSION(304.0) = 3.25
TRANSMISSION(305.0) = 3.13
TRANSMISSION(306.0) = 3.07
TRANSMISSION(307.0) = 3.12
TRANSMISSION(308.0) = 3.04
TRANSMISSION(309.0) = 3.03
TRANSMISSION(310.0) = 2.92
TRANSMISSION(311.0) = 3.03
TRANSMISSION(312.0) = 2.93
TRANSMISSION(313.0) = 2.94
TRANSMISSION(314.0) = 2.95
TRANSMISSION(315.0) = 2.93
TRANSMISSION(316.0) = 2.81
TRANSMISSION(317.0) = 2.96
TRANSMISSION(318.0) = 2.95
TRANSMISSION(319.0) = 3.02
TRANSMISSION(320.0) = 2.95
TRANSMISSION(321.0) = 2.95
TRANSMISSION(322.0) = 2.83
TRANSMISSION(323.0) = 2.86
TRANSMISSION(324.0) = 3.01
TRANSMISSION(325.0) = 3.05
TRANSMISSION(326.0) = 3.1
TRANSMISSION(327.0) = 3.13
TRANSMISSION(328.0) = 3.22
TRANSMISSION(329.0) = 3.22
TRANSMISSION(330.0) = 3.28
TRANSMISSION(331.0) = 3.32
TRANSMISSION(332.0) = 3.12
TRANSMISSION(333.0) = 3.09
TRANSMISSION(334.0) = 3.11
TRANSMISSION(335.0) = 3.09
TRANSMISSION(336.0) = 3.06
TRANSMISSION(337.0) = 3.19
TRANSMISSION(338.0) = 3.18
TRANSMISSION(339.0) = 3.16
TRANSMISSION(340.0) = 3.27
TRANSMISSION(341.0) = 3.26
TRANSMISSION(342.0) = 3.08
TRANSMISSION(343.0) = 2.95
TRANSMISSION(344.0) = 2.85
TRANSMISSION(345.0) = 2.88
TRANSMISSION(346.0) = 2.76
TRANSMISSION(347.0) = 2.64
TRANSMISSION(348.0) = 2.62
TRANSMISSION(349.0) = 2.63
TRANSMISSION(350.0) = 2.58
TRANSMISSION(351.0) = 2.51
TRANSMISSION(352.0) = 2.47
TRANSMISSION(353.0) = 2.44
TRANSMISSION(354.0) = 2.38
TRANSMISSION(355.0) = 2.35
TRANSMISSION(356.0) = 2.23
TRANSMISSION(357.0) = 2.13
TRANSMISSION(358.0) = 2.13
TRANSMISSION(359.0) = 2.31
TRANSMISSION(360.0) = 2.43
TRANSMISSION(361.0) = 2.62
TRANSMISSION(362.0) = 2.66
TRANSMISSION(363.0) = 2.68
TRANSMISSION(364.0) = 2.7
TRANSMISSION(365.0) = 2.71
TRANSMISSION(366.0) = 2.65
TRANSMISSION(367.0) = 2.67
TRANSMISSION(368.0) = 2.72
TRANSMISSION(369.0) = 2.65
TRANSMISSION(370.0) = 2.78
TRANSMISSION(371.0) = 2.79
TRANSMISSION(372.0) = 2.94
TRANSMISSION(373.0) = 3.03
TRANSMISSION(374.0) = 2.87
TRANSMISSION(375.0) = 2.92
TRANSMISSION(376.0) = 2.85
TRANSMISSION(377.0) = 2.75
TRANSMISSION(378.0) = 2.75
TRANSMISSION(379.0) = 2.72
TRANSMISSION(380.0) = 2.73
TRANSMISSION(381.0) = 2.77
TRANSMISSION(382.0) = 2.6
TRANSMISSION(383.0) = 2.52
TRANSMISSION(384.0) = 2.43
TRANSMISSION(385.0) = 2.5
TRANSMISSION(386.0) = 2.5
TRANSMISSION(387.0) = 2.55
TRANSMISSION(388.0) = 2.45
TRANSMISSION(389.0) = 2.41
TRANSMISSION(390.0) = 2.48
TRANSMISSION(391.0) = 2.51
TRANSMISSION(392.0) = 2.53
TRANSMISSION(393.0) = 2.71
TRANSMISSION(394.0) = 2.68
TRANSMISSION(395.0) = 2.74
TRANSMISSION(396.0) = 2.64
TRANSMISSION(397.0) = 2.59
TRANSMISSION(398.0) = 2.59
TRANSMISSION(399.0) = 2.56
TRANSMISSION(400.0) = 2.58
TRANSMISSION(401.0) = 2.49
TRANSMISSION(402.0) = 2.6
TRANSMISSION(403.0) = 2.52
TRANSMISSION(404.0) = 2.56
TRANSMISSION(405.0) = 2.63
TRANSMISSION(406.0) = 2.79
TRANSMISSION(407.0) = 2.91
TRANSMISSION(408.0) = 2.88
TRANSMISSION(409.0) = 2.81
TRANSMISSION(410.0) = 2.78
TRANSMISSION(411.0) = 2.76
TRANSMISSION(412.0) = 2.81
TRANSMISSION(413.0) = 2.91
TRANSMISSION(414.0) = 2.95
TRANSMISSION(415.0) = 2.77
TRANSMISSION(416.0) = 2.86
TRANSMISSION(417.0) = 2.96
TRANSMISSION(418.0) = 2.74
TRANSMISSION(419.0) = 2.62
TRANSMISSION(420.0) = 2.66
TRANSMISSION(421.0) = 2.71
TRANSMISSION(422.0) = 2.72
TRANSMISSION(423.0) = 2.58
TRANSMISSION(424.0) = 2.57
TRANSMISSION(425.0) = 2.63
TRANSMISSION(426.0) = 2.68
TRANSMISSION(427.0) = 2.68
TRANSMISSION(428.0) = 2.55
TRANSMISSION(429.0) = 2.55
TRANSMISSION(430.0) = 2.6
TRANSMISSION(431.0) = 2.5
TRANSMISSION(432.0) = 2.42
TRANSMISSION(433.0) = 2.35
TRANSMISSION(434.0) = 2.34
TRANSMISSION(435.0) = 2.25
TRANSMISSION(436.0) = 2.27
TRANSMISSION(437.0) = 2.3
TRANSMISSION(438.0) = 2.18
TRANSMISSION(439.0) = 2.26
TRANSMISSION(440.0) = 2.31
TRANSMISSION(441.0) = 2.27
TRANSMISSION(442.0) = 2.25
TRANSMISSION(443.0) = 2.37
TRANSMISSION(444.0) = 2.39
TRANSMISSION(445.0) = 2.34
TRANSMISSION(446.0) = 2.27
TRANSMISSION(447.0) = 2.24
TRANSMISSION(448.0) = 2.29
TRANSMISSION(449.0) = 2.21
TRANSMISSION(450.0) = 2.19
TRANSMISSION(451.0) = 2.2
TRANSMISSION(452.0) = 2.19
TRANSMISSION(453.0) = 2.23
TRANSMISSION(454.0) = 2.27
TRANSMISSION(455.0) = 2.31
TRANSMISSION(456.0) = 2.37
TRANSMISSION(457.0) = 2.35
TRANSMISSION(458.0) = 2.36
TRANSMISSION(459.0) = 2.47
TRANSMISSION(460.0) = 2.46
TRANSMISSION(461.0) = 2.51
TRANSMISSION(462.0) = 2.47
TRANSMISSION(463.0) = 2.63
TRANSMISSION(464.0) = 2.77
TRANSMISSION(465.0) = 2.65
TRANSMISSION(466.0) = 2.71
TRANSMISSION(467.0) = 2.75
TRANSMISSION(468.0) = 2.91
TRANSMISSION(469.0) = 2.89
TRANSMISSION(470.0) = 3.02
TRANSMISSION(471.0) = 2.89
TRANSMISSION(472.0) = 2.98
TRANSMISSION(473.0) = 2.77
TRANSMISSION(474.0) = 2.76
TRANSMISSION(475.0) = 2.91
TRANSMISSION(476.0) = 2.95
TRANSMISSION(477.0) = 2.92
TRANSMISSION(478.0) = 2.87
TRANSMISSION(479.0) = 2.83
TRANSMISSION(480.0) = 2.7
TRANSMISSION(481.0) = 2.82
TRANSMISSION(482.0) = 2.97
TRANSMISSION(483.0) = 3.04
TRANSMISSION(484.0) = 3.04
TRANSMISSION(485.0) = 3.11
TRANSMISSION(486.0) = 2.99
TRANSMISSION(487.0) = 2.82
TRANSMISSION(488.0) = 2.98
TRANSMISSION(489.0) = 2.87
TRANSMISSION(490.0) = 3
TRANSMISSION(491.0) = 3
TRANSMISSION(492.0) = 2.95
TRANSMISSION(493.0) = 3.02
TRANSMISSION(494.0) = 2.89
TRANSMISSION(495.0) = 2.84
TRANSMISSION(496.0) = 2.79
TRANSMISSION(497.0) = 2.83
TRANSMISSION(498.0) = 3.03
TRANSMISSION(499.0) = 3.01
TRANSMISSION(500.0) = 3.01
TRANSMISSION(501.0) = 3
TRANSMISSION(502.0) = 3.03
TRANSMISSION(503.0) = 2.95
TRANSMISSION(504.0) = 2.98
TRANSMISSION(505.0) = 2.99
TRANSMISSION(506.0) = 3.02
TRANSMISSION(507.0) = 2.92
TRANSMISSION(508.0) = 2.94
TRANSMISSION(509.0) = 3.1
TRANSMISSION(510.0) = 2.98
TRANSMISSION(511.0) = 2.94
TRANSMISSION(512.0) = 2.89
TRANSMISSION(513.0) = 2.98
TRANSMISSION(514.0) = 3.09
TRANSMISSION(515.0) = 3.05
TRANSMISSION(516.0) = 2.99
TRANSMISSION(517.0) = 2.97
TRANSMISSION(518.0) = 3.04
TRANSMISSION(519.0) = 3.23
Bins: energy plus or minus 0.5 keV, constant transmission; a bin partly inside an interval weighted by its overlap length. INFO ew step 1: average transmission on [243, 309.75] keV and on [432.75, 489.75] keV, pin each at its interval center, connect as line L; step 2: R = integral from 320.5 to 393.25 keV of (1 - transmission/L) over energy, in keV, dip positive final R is 9.5 keV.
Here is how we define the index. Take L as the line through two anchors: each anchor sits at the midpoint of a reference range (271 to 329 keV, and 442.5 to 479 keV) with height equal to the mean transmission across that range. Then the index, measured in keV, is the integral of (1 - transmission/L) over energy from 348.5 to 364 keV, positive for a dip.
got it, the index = 2.9 keV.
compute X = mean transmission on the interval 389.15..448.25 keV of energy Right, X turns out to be 2.57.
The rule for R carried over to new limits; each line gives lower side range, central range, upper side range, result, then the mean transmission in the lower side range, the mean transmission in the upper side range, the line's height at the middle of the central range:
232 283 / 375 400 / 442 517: 4.8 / 3.89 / 2.76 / 3.23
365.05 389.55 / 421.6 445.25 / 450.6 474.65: 1.7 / 2.69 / 2.58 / 2.62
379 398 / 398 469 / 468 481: 5.1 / 2.58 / 2.87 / 2.73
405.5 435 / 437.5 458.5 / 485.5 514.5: 3.8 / 2.69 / 2.96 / 2.78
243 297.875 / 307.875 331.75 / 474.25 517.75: 3.6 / 3.73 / 2.95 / 3.56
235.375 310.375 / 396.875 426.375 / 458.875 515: 4.3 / 3.7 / 2.89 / 3.17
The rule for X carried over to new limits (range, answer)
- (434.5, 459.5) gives 2.29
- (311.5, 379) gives 2.84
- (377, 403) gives 2.59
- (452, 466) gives 2.45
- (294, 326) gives 3.14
